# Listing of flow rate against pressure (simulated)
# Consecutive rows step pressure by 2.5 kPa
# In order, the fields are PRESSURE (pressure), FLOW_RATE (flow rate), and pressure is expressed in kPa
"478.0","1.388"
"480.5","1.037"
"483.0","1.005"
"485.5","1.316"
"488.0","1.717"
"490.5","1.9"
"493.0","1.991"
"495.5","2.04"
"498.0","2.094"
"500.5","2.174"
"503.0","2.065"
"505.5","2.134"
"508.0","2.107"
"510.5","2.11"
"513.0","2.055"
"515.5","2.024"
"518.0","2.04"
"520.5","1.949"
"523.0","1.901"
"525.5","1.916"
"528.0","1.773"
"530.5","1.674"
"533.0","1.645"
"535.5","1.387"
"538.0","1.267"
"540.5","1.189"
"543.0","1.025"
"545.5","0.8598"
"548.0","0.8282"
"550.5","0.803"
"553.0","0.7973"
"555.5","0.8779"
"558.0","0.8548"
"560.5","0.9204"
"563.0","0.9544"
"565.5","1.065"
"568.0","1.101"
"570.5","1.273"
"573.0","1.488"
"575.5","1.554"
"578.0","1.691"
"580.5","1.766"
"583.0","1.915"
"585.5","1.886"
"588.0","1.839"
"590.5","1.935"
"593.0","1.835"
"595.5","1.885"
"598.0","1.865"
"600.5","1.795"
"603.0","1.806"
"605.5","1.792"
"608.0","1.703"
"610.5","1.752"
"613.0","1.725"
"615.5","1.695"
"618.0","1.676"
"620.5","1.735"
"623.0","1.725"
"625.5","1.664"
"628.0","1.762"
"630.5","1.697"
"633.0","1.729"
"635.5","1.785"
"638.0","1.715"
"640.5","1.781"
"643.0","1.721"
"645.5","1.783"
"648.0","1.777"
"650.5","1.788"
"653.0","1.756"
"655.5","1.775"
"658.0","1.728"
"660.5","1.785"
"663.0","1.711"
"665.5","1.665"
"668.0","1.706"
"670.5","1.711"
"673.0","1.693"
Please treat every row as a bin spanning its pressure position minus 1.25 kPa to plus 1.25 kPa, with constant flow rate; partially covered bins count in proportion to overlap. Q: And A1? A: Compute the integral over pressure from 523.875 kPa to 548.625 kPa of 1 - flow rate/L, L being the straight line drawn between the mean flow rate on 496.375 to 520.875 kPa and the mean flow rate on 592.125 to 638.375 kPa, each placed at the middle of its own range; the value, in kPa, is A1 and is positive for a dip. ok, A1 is 7.7 kPa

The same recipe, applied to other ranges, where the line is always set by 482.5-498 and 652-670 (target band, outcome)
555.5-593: 6.28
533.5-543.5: 2.69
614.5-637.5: 0.16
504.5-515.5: -2.31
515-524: -1.29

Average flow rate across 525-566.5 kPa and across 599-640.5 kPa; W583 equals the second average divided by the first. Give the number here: 1.51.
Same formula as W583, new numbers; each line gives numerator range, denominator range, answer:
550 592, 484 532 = 0.70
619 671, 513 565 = 1.29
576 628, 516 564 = 1.36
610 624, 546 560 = 2.05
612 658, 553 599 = 1.19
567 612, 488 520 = 0.84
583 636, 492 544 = 0.97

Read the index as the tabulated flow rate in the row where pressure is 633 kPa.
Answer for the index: 1.729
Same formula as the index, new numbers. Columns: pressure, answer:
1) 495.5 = 2.04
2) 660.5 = 1.785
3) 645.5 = 1.783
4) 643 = 1.721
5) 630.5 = 1.697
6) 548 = 0.8282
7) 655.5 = 1.775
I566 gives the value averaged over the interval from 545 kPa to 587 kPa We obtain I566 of 1.22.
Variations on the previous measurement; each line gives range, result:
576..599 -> 1.84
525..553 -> 1.27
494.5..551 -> 1.71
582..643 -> 1.78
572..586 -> 1.71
